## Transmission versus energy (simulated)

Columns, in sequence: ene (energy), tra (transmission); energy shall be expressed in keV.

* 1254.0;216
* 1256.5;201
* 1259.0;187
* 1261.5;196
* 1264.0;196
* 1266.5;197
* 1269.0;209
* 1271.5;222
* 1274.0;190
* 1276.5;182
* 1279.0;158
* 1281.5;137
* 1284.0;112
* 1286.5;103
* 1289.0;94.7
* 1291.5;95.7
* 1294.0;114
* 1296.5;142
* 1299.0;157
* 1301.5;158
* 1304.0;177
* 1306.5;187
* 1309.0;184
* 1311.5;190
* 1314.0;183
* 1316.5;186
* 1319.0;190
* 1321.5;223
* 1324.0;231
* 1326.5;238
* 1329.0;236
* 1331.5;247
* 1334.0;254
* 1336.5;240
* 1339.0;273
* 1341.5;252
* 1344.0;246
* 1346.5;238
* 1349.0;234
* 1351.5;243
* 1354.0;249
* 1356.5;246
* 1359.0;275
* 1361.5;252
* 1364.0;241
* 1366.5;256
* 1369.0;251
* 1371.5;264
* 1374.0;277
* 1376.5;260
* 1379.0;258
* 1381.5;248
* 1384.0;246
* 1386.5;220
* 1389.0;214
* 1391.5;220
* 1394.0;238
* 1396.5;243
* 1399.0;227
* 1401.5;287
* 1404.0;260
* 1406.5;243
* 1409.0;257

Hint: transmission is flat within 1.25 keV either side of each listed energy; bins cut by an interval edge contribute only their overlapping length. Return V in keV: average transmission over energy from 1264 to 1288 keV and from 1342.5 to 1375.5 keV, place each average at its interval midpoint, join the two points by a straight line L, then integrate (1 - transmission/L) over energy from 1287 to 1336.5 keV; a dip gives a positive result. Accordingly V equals 5.57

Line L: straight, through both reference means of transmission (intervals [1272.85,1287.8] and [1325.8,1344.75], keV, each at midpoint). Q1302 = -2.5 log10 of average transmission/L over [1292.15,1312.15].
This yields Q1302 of 0.17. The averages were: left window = 147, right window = 249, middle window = 161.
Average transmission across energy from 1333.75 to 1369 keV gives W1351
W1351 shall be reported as 250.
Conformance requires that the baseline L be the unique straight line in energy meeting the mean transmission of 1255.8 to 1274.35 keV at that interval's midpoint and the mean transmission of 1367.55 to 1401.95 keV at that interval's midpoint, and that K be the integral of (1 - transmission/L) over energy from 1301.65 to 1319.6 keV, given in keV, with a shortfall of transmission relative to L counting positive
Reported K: 2.8 keV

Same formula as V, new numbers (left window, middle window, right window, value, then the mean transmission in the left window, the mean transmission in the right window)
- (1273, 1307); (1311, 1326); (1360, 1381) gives -1.61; 142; 257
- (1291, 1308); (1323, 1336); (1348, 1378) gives -2.74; 150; 254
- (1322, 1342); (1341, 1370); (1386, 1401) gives -1.08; 245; 230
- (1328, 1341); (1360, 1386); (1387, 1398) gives -2.09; 250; 228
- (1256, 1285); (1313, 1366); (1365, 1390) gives -2.69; 182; 250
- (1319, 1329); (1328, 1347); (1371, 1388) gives -1.33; 226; 252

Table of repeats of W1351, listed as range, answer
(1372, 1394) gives 243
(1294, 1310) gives 163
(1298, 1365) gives 224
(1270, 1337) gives 178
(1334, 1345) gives 253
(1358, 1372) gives 256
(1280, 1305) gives 129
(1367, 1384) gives 258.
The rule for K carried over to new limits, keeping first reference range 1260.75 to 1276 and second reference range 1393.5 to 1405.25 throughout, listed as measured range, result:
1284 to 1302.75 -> 7.8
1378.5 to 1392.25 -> 0.7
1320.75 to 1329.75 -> -0.4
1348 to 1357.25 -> -0.4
